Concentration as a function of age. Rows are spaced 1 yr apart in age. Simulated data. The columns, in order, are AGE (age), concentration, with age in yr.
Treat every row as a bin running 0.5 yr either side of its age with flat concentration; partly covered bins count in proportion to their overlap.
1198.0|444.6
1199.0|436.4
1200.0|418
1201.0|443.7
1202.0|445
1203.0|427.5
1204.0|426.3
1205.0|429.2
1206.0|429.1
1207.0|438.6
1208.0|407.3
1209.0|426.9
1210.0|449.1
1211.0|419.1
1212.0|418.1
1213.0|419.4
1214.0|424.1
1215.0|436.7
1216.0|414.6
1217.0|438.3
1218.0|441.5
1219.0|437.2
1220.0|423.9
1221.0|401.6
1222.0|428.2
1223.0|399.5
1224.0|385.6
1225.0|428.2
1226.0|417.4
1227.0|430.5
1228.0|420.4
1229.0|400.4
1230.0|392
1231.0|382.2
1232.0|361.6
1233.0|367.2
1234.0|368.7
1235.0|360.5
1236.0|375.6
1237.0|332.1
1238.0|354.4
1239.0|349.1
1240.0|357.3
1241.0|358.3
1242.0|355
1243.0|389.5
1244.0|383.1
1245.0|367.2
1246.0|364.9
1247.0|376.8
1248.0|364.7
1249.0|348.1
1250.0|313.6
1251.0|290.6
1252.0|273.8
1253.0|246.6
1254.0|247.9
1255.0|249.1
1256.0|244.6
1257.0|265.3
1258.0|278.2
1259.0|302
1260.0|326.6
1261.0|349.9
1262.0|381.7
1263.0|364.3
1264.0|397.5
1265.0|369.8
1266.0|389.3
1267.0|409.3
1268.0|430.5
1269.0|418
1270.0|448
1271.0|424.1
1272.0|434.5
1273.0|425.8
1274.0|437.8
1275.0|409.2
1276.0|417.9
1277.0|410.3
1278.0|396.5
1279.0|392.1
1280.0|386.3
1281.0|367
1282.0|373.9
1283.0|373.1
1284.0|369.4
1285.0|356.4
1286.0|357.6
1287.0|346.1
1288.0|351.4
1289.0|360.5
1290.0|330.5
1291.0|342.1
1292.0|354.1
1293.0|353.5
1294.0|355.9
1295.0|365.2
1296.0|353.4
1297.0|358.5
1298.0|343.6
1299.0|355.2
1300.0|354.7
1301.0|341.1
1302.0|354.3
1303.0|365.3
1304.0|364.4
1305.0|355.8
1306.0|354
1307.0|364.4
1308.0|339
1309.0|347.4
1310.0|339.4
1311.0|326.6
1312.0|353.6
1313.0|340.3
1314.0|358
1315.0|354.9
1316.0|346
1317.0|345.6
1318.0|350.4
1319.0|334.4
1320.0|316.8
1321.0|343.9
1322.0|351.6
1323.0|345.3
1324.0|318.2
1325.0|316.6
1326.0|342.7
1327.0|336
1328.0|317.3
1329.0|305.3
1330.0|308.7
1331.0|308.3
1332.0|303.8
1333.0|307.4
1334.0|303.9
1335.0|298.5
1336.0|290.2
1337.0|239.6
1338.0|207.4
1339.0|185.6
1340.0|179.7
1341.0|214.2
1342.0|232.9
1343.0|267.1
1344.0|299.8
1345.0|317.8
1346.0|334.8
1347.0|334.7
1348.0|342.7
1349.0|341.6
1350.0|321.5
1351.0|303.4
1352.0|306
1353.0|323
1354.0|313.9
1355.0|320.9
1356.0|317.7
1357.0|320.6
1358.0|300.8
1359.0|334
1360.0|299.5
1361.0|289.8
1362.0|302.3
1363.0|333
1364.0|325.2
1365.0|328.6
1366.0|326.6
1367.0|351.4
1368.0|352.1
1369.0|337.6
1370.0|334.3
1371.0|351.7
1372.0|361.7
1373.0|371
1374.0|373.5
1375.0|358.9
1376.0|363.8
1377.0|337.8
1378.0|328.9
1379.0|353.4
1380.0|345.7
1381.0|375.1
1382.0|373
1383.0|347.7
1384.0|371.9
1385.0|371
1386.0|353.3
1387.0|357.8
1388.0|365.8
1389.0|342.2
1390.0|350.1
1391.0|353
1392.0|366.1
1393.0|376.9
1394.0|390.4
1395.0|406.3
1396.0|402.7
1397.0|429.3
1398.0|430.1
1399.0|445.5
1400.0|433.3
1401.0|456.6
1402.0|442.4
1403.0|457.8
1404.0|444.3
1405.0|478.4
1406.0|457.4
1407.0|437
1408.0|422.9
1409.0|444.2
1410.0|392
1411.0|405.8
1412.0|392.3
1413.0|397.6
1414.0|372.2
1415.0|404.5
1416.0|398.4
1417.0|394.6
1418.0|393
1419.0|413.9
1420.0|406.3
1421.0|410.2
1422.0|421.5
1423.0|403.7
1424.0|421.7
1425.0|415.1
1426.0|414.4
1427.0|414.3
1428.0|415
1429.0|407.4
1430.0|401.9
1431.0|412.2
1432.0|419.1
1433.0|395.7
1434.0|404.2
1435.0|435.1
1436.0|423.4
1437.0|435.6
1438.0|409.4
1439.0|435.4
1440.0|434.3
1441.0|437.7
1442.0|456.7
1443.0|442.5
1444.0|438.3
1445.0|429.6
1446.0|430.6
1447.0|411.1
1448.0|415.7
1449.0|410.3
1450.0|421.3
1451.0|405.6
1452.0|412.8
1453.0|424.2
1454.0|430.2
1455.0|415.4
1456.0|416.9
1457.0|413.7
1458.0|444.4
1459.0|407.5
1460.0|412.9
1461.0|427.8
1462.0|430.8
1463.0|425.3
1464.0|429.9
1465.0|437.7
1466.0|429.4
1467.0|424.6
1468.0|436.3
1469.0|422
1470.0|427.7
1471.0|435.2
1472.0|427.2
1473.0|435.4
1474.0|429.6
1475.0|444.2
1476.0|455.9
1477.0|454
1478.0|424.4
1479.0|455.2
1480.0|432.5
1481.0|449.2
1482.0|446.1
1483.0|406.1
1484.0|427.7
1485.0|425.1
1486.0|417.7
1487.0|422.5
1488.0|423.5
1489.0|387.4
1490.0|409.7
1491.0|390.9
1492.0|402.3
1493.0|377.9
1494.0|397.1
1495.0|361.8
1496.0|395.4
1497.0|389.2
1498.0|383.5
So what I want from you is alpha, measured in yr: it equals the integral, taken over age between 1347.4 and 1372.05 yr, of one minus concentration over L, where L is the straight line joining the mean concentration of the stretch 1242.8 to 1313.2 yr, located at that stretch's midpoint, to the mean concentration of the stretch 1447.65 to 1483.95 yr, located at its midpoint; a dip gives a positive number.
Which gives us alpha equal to 4.0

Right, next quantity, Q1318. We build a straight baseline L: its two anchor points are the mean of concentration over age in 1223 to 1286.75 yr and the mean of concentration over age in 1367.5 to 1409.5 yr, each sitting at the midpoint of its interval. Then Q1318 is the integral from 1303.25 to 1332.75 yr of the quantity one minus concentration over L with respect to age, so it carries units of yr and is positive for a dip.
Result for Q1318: 3.1 yr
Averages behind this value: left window 367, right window 387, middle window 338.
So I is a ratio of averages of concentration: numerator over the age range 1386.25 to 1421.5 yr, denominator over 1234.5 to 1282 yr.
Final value 1.13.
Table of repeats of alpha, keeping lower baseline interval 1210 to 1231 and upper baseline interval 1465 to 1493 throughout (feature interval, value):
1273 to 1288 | 1.25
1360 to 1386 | 4.76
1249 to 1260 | 3.74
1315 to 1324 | 1.72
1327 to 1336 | 2.45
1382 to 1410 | 1.32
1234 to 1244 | 1.40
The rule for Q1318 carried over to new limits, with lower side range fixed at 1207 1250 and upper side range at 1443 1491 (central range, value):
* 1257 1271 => 0.9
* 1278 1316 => 4.5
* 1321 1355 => 9.2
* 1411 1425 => 0.6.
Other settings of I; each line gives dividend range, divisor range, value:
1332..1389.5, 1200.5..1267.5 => 0.85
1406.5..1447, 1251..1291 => 1.15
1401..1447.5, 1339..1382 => 1.31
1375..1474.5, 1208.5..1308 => 1.10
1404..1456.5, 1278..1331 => 1.20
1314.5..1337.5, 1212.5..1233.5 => 0.78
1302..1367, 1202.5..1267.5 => 0.84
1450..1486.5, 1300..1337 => 1.29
